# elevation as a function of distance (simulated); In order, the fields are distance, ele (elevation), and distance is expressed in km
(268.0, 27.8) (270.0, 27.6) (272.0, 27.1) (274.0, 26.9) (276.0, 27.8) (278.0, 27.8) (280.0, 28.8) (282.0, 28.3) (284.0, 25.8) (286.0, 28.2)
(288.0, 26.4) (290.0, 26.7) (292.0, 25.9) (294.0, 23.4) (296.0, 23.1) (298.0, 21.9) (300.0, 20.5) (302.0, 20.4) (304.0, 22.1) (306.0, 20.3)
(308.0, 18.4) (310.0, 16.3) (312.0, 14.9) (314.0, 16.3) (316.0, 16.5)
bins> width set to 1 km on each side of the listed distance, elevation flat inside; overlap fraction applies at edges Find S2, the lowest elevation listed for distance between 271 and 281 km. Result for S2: 26.9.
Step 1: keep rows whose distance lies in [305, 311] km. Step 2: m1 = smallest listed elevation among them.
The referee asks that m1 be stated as 16.3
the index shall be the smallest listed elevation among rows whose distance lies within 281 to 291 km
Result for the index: 25.8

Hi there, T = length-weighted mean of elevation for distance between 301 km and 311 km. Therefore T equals 19.5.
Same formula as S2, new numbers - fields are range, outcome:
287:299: 21.9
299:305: 20.4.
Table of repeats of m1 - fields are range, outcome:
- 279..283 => 28.3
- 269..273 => 27.1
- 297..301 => 20.5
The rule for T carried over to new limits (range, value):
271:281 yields 27.7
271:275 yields 27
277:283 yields 28.3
